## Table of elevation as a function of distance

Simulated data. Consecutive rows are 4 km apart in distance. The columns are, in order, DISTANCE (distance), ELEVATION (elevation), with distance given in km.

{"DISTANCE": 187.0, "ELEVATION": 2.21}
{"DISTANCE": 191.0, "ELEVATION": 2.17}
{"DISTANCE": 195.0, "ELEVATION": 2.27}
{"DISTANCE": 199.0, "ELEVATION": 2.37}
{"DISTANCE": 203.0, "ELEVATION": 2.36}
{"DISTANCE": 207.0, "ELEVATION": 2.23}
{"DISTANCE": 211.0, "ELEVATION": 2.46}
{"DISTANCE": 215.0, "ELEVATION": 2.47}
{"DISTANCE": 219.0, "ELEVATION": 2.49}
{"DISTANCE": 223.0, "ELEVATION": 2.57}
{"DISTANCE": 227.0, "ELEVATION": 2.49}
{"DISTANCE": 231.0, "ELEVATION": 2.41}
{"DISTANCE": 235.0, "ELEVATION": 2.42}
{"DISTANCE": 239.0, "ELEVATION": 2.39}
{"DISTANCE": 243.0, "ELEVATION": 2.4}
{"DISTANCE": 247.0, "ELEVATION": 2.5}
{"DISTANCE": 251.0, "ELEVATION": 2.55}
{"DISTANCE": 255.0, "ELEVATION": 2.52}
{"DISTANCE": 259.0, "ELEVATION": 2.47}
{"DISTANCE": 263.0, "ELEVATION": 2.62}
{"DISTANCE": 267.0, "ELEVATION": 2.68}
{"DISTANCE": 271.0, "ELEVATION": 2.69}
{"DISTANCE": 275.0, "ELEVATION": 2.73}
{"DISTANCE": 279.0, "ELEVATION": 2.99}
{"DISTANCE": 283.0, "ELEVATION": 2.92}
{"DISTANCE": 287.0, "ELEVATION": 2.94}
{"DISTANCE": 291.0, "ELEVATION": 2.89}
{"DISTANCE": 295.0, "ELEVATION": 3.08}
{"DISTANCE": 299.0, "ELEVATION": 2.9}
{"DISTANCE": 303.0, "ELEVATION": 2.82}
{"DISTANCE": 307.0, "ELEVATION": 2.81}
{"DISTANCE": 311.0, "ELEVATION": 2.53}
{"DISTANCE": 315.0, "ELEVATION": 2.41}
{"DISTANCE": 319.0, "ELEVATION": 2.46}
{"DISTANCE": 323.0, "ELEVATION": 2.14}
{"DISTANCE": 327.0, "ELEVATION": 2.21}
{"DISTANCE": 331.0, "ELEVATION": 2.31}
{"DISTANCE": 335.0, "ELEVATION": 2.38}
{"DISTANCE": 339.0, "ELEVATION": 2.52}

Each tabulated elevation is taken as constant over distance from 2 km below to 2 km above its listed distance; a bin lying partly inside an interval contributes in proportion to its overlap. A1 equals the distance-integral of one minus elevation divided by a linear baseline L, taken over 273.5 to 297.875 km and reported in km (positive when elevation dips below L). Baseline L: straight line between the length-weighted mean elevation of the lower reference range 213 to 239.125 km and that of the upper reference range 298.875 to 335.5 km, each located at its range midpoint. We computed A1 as -4.4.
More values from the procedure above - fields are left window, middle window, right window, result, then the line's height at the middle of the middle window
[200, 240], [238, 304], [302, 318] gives -4.6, 2.54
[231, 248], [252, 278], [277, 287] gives 1.0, 2.74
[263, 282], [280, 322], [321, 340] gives -3.7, 2.54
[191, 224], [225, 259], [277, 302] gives 2.1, 2.62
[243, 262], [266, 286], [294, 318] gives -1.6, 2.6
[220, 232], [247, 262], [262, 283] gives 0.8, 2.66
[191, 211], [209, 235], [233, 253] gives -1.1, 2.38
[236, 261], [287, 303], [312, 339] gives -3.6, 2.39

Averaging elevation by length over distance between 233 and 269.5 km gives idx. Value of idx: 2.51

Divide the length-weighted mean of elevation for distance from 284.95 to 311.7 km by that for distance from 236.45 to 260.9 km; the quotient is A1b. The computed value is 1.16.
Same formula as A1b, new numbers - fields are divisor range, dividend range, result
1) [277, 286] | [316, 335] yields 0.78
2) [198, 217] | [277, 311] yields 1.22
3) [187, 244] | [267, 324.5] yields 1.15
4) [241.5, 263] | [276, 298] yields 1.18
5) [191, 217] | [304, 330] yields 1.04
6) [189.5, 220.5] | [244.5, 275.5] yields 1.10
